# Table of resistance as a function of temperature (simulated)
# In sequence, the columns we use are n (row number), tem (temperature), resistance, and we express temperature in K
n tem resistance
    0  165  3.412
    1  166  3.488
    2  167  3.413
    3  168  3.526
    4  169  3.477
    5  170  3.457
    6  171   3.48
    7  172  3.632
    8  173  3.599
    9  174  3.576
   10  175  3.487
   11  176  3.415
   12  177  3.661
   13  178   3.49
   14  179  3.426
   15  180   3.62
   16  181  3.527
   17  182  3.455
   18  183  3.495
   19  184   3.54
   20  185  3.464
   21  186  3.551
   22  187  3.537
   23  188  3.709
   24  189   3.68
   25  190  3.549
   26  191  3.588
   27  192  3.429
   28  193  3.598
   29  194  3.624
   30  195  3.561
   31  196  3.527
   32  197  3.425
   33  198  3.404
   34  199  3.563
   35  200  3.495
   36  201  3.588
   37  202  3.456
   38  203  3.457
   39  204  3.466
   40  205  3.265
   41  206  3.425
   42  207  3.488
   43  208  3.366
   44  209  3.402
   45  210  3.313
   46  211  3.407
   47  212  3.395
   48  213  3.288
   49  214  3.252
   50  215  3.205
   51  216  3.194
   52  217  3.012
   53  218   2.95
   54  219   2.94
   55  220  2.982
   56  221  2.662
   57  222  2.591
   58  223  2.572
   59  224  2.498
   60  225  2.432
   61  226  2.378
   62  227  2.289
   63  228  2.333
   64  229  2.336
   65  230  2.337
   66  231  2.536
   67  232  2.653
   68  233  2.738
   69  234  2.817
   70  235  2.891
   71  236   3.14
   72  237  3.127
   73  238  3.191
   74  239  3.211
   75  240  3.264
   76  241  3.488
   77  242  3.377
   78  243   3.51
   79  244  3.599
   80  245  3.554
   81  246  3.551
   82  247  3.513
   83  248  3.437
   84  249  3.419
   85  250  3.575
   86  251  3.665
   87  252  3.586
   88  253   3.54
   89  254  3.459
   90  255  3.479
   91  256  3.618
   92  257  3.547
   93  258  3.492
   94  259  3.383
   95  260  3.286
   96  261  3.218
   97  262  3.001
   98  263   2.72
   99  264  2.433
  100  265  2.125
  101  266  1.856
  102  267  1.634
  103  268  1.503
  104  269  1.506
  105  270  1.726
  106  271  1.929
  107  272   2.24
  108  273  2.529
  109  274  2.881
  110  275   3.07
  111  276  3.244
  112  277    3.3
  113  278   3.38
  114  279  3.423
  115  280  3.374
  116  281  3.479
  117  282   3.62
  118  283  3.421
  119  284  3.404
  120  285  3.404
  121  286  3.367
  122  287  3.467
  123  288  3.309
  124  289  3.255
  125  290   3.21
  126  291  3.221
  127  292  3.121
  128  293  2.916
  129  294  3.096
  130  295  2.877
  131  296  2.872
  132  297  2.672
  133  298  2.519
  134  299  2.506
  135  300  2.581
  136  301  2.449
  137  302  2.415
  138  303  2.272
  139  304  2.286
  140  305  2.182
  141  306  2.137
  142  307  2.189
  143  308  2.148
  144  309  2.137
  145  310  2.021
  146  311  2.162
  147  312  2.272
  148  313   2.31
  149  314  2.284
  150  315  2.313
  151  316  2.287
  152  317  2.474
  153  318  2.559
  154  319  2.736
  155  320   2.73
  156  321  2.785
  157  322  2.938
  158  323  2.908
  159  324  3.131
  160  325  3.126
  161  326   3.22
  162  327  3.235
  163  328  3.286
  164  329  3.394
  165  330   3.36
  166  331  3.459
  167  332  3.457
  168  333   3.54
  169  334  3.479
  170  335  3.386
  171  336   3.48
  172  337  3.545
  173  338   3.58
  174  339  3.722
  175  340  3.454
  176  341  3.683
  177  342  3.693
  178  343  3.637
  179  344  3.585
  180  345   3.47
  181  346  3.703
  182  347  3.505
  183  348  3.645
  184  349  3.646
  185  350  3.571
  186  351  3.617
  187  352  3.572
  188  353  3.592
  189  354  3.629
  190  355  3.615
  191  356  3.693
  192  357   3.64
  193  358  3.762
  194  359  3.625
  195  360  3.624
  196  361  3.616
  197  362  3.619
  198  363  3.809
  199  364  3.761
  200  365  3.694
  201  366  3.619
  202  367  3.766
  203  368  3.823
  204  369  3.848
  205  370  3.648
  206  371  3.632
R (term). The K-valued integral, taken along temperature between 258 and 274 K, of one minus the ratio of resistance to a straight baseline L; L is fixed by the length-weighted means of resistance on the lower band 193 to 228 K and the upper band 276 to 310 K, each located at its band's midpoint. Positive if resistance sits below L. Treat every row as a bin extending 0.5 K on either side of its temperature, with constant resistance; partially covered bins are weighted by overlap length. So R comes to 3.2 K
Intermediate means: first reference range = 3.17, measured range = 2.39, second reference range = 2.9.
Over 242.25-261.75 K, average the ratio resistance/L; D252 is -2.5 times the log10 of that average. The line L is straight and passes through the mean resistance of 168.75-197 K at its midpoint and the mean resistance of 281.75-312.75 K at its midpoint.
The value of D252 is -0.142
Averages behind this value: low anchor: 3.54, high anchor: 2.75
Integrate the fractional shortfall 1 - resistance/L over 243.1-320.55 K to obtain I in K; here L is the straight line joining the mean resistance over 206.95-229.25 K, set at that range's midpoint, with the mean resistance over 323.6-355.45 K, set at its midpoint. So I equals 8.61 K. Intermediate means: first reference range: 2.92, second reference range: 3.5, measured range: 2.85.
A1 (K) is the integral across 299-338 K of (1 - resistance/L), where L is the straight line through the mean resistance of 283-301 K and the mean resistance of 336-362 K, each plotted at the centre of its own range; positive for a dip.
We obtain 6.6 K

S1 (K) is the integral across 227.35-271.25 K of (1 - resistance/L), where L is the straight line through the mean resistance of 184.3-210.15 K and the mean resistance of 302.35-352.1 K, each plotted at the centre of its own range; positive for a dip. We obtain 4.6 K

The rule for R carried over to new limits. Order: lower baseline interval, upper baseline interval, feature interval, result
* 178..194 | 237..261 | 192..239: 5.7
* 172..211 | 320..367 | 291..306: 3.7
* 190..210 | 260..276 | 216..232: 2.5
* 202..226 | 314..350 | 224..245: 1.6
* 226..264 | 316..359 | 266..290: 2.7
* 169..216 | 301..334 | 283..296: -1.6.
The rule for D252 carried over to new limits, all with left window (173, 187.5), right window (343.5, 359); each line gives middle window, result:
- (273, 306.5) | 0.20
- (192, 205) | 0.01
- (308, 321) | 0.45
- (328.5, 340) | 0.04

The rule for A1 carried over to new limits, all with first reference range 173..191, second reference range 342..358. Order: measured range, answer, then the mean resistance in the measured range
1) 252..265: 1.2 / 3.23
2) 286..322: 9.9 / 2.61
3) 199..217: 0.9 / 3.37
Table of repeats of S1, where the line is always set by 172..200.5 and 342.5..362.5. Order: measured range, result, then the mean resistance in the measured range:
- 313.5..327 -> 3.20 K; 2.75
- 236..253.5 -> 0.62 K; 3.44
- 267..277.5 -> 3.59 K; 2.36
